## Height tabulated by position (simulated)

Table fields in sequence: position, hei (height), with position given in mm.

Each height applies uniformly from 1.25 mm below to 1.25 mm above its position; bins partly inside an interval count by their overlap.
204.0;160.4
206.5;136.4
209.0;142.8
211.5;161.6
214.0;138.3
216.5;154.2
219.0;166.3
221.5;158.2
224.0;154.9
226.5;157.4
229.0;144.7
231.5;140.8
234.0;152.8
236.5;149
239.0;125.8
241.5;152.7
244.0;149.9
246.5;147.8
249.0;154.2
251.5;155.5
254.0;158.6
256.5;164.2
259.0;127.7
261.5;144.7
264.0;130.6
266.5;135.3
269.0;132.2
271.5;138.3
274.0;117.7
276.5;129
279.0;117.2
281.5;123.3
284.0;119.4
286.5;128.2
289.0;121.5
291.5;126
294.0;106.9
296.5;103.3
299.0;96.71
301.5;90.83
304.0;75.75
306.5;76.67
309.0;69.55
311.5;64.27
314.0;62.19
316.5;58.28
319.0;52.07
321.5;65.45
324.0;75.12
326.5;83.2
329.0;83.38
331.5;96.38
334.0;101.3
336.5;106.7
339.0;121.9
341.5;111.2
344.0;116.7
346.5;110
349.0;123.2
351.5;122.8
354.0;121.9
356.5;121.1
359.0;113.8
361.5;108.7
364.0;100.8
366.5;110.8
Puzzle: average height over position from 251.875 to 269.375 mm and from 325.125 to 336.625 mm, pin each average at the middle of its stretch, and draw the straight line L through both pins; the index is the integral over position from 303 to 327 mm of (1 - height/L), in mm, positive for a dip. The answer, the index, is 8.4 mm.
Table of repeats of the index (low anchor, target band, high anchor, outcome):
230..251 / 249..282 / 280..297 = -1.2 mm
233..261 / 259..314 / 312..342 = 3.2 mm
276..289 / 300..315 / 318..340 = 4.4 mm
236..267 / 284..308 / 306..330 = -2.1 mm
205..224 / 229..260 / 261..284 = -1.9 mm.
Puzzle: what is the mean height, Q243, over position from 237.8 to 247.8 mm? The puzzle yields 144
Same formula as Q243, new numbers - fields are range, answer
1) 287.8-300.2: 111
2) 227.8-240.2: 143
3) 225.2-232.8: 148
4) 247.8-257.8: 158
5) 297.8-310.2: 81.9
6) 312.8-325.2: 62.6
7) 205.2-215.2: 145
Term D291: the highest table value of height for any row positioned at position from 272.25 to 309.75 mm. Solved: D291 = 129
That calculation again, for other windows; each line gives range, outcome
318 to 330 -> 83.38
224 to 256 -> 158.6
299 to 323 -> 96.71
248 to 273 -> 164.2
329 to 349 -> 123.2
